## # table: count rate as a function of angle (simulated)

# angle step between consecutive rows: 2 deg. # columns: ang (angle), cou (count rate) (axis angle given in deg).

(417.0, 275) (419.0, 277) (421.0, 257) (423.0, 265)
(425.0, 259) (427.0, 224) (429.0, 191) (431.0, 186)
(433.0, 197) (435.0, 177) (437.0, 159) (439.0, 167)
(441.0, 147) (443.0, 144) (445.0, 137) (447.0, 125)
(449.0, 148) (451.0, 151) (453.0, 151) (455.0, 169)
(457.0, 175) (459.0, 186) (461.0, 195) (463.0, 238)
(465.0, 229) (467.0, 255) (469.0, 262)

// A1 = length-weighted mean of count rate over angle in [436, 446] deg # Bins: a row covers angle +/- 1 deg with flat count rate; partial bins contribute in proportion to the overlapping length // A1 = 151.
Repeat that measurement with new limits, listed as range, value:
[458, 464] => 206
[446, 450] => 136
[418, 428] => 256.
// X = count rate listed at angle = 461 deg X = 195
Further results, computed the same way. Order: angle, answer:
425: 259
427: 224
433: 197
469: 262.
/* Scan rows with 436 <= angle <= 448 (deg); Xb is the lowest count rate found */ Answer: 125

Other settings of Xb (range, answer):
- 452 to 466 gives 151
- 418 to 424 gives 257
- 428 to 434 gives 186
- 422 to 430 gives 191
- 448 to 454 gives 148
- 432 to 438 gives 159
